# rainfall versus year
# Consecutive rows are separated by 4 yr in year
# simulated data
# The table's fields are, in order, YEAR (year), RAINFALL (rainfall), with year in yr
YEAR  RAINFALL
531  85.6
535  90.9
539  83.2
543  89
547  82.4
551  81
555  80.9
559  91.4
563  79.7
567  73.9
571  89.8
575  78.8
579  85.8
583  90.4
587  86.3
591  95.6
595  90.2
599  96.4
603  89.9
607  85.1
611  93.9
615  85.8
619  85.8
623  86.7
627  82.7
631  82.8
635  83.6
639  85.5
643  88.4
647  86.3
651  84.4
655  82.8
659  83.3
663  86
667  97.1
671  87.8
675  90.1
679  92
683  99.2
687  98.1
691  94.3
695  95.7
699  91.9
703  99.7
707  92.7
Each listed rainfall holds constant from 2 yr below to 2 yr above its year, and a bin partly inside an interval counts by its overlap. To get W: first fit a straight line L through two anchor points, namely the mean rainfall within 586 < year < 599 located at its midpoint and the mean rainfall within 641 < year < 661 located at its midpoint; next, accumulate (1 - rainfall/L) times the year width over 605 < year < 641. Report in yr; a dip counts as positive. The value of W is 1.0 yr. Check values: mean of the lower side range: 91.9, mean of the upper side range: 85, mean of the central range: 85.8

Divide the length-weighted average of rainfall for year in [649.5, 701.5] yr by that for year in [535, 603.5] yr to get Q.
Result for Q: 1.06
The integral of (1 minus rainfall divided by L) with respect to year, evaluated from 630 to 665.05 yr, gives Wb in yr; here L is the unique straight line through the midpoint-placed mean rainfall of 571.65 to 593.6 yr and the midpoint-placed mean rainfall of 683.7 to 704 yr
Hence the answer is 2.9 yr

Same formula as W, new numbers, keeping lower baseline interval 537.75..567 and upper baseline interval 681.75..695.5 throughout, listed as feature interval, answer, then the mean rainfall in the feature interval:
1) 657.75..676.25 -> 1.1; 89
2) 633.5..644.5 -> 0.7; 85.8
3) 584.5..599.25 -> -0.7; 91.6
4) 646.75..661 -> 1.4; 83.9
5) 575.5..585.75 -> -0.1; 86.6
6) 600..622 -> 0.2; 88.4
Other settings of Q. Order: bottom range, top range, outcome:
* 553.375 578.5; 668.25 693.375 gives 1.13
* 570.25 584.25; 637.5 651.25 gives 1.01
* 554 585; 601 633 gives 1.03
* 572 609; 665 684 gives 1.05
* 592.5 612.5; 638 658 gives 0.94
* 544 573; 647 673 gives 1.05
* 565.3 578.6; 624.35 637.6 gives 1.02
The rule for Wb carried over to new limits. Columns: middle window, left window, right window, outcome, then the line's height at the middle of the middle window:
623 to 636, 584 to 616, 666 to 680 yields 1.0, 90.9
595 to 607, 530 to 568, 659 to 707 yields -0.5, 87.6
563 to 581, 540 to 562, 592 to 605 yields 1.3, 88.1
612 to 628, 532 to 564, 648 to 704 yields 0.5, 88.6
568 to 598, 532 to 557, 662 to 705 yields -0.2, 87.2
